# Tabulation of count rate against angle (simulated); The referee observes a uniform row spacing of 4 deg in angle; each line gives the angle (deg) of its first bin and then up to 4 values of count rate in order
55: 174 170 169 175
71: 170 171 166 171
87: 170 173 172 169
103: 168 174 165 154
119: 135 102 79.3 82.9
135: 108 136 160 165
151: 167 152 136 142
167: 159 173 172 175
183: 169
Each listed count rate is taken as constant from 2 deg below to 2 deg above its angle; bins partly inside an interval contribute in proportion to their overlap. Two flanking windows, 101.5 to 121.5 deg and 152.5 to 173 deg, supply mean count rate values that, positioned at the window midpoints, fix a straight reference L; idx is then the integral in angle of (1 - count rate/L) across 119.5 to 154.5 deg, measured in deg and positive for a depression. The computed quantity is 6.40 deg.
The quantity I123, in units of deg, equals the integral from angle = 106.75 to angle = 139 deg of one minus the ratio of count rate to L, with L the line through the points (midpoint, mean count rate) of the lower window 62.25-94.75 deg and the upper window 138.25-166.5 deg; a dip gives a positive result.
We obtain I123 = 7.5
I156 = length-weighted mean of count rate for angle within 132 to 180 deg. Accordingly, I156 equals 152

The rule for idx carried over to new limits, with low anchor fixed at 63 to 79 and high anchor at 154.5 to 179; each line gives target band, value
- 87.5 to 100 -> -0.3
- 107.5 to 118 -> 0.4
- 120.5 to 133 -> 5.6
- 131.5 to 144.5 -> 2.7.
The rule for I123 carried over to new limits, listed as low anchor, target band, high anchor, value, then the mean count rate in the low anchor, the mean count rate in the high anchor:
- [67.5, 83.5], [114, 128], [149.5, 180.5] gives 3.98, 170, 159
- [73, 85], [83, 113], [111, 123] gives -2.96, 169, 141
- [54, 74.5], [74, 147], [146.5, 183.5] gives 8.31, 171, 161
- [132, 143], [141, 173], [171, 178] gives -1.60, 125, 173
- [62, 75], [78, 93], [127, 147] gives -1.05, 171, 122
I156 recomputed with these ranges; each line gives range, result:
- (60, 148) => 152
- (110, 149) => 128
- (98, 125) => 152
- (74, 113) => 170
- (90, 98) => 172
